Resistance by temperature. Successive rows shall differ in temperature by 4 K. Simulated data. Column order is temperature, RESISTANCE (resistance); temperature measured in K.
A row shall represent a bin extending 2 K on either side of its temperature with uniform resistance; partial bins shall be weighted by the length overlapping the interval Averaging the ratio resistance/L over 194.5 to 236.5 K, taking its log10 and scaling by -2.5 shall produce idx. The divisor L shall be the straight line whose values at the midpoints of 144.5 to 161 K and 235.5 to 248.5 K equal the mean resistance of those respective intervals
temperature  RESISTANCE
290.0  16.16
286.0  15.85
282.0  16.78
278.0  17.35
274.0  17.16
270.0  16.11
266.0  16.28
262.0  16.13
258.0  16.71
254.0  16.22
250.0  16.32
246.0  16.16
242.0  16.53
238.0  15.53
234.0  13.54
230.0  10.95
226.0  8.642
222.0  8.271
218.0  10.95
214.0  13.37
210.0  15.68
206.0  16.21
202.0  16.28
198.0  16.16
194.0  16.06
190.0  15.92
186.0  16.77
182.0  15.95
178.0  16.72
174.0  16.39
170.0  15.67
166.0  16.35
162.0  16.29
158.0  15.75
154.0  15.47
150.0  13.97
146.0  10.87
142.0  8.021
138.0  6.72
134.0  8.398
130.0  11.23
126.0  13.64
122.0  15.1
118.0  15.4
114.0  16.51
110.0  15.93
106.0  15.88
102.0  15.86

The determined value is 0.17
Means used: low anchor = 14.2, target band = 13.1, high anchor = 16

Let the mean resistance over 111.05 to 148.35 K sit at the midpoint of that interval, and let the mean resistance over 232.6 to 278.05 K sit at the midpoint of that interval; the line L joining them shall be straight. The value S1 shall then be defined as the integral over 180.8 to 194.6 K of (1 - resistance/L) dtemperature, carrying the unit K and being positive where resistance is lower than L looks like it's -2.33 K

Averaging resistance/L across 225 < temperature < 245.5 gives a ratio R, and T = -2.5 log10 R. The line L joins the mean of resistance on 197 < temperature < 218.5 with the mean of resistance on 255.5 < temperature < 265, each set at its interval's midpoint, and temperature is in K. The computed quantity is 0.17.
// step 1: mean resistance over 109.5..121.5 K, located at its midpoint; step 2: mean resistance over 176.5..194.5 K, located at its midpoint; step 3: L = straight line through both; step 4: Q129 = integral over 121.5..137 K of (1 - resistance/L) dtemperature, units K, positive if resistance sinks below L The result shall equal 4.4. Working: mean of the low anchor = 15.8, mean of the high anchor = 16.3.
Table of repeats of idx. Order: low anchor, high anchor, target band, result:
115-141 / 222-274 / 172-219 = -0.165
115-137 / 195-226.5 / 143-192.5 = -0.175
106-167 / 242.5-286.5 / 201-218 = 0.023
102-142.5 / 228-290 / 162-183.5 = -0.156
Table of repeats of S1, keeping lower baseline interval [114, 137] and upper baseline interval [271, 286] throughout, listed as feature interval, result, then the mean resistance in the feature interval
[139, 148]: 2.8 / 9.14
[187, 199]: -1.2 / 16.1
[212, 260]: 6.7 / 13.6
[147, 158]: -0.8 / 14.6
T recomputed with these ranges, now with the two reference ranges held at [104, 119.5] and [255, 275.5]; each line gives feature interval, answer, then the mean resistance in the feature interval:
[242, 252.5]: 0.006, 16.3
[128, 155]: 0.462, 10.5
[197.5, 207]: 0.001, 16.2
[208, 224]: 0.325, 12.1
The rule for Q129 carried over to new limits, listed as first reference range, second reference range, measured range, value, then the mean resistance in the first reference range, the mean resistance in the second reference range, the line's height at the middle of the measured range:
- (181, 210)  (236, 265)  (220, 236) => 5.78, 16.2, 16.2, 16.2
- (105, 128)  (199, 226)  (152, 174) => -2.50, 15.4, 13.2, 14.3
